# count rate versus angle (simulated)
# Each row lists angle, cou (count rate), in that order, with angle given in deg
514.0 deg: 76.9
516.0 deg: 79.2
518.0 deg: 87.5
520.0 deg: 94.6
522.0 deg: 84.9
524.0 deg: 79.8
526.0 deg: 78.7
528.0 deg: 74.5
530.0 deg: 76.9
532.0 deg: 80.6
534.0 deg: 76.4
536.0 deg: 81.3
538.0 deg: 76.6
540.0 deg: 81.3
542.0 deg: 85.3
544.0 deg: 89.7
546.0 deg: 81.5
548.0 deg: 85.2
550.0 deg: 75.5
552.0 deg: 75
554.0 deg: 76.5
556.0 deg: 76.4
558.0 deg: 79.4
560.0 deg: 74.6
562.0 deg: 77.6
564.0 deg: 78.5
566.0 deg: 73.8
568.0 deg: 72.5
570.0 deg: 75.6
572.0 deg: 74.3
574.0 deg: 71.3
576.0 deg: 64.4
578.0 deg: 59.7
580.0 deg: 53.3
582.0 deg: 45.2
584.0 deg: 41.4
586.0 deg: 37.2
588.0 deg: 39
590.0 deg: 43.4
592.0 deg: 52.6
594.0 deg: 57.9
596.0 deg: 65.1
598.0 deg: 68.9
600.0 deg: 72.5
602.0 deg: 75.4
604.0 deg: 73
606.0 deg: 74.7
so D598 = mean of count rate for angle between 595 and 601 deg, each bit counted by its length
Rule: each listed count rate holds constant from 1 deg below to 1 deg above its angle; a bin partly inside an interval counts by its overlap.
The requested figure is 68.8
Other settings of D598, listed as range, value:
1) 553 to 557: 76.5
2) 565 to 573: 74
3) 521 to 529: 79.5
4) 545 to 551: 80.7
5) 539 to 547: 84.5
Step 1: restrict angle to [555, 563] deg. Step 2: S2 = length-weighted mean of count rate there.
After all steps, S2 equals 77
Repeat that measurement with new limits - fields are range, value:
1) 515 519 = 83.3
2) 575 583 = 55.6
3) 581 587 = 41.3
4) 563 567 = 76.2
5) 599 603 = 74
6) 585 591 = 39.9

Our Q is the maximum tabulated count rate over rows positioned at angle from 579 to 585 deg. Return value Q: 53.3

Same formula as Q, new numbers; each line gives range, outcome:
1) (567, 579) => 75.6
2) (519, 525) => 94.6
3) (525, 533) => 80.6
